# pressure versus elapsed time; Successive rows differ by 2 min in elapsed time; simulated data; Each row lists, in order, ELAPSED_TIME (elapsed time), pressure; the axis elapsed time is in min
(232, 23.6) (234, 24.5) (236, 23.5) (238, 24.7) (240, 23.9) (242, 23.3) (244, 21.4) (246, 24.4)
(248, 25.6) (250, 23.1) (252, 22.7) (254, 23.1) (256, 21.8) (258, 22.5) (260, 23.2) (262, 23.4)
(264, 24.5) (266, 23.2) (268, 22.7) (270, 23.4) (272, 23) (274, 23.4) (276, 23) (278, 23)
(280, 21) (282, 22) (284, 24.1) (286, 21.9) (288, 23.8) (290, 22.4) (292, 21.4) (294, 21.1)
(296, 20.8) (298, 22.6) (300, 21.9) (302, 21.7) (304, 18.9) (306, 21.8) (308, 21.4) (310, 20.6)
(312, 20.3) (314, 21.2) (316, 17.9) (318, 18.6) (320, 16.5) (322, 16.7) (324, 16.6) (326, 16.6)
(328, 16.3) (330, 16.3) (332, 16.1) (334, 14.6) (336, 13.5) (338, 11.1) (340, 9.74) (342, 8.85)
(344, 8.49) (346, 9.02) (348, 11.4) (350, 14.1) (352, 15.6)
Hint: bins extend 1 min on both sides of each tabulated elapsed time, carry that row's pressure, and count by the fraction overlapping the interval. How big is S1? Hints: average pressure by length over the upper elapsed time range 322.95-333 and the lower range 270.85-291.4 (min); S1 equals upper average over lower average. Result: 0.7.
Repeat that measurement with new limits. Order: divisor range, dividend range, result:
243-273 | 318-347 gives 0.59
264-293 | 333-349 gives 0.48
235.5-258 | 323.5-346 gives 0.57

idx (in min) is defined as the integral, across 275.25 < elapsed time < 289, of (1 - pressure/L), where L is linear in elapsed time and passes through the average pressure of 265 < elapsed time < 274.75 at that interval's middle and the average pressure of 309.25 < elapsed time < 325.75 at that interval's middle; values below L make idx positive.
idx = -0.5 min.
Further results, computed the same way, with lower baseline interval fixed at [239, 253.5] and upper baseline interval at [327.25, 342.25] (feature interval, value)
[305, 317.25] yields -3.3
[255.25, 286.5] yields -3.4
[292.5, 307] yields -3.2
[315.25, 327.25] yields -1.7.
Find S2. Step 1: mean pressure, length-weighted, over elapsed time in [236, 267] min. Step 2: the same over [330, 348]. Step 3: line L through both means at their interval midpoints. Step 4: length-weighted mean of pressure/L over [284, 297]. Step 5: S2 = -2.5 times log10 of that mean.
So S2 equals -0.21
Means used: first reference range 23.4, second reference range 11.7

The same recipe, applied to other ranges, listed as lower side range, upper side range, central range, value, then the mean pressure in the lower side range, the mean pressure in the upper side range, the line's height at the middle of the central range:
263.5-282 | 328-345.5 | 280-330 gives -0.15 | 22.9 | 12.5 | 17.7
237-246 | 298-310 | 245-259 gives -0.01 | 23.4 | 21.2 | 23.1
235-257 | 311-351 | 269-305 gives -0.16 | 23.4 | 14.7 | 19.2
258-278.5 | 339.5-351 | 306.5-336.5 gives -0.23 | 23.2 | 10.3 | 14.3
